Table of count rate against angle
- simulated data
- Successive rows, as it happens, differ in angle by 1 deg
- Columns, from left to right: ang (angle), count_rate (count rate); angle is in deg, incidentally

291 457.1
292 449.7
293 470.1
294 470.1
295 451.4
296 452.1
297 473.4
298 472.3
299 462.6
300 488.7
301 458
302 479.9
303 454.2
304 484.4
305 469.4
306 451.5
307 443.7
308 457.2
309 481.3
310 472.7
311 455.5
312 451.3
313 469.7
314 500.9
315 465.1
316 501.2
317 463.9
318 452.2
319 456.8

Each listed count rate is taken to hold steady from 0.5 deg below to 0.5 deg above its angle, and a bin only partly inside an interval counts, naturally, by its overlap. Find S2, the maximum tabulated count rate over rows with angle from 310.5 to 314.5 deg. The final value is 500.9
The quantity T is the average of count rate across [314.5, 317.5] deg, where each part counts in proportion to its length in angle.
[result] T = 477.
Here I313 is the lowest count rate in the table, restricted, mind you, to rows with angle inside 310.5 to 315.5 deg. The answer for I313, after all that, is 451.3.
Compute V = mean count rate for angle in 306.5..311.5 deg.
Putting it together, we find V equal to 462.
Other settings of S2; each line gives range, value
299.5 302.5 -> 488.7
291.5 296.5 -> 470.1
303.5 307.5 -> 484.4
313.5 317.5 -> 501.2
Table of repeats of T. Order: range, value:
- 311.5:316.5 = 478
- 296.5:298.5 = 473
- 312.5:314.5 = 485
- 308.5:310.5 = 477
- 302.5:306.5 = 465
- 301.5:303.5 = 467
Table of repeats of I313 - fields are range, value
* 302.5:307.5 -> 443.7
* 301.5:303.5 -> 454.2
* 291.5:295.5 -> 449.7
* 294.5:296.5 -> 451.4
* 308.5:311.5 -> 455.5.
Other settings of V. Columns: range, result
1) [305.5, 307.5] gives 448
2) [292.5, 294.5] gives 470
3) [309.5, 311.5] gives 464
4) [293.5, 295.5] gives 461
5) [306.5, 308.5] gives 450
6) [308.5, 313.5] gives 466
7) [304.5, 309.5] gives 461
